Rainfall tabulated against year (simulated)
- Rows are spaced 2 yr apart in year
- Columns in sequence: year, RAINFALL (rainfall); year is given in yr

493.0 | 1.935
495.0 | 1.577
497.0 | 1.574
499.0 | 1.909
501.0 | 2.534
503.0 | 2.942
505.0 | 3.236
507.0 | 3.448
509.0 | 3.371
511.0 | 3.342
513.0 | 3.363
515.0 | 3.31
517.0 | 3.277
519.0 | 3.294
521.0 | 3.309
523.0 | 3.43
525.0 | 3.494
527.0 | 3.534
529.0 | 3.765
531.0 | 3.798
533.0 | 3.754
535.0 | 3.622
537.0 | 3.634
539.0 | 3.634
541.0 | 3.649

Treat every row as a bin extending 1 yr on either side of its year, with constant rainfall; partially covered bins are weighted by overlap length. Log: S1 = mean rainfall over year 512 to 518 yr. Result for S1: 3.32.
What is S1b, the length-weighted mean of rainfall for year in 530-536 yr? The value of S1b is 3.72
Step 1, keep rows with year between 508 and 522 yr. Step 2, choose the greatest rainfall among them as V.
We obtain 3.371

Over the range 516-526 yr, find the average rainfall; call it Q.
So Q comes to 3.36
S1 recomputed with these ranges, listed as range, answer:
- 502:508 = 3.21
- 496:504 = 2.24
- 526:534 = 3.71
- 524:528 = 3.51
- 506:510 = 3.41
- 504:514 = 3.35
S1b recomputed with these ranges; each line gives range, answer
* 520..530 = 3.51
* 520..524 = 3.37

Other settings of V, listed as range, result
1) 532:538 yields 3.754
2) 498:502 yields 2.534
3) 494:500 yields 1.909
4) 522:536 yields 3.798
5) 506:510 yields 3.448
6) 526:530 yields 3.765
